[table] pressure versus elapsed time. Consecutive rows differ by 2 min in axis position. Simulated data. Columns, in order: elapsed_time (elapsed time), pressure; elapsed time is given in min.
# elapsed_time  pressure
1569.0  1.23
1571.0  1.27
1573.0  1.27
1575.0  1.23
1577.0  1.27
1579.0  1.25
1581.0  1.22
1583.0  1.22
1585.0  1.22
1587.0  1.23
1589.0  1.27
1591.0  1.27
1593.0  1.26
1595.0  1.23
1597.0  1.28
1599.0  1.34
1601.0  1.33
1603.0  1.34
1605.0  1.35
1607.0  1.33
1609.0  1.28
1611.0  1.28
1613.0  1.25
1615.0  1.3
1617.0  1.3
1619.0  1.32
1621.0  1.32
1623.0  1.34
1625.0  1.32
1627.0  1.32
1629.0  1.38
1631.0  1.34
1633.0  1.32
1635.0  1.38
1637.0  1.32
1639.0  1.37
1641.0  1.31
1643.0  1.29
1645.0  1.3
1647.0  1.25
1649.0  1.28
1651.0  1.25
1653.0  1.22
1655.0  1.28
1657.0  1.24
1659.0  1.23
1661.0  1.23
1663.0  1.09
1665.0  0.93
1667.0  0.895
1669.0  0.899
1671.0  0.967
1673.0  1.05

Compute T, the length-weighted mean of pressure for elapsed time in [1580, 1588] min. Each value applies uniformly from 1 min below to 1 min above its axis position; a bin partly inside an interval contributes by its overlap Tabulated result 1.22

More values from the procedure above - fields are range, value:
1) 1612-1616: 1.27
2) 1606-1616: 1.29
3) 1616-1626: 1.32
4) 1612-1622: 1.3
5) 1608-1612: 1.28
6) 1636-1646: 1.32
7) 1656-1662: 1.23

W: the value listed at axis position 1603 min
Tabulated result 1.34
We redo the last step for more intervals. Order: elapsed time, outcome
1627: 1.32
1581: 1.22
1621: 1.32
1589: 1.27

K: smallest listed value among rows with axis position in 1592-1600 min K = 1.23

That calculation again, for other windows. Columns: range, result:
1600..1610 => 1.28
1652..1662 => 1.22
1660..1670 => 0.895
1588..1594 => 1.26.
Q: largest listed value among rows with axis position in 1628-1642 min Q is 1.38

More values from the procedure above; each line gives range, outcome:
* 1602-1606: 1.35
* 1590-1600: 1.34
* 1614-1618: 1.3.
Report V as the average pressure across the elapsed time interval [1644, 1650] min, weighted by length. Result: 1.28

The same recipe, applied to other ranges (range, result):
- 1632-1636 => 1.35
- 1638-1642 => 1.34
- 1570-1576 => 1.26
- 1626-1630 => 1.35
